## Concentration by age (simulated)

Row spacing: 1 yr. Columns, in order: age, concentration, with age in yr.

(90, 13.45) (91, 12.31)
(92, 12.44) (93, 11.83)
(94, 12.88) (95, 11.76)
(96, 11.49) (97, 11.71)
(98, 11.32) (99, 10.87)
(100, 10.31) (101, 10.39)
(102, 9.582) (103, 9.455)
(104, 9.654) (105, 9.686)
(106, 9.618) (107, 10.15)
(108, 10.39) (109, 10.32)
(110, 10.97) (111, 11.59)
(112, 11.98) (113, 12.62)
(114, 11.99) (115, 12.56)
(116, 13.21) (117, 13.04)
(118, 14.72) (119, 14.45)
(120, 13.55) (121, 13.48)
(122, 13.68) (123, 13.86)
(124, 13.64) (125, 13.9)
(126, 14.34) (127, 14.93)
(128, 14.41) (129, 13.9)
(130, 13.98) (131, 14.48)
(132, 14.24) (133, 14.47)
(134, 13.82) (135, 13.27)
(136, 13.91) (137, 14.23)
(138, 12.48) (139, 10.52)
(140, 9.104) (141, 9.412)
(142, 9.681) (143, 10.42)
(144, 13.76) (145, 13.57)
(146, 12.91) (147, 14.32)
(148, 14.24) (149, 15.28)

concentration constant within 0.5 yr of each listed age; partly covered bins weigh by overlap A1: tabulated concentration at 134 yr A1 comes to 13.82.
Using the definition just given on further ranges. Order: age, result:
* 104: 9.654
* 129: 13.9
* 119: 14.45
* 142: 9.681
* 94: 12.88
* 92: 12.44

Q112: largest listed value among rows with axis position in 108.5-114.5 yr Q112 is 12.62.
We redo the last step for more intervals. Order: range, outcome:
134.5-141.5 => 14.23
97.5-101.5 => 11.32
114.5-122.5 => 14.72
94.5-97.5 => 11.76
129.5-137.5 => 14.48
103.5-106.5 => 9.686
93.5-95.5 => 12.88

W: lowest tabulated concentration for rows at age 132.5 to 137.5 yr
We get 13.27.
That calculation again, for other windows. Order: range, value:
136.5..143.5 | 9.104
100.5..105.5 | 9.455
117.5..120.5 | 13.55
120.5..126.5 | 13.48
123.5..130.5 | 13.64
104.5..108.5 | 9.618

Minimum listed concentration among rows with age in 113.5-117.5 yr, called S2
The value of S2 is 11.99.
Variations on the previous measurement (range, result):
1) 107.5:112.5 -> 10.32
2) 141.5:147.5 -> 9.681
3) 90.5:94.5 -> 11.83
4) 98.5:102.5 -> 9.582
